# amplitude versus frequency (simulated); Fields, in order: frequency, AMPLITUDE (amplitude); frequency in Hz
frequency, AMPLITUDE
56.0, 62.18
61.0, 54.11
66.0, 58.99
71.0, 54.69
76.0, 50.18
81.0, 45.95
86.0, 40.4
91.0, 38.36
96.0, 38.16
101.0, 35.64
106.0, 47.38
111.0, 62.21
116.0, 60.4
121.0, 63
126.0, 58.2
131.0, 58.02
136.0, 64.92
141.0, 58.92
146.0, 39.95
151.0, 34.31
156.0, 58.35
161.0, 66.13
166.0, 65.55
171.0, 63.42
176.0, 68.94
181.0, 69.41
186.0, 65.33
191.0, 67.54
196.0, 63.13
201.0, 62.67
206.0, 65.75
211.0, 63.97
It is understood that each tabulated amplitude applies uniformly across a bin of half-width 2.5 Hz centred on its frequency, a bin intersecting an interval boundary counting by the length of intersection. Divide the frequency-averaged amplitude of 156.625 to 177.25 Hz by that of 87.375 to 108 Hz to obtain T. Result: 1.64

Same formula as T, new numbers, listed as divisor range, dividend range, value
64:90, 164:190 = 1.35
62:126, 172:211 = 1.32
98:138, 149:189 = 1.11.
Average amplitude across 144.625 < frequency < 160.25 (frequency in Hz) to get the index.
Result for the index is 47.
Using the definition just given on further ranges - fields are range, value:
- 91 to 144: 53.8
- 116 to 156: 54.6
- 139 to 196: 60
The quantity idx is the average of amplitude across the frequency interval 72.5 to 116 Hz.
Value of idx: 45.9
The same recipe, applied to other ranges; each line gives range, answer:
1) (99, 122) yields 53.5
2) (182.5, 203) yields 64.9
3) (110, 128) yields 60.9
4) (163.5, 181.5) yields 66.5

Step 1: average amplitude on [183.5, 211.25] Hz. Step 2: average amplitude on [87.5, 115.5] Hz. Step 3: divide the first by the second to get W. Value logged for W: 1.43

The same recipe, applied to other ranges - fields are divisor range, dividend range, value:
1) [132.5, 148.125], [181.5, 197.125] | 1.20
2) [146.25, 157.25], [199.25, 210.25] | 1.47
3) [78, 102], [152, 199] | 1.60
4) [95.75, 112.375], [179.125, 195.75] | 1.46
